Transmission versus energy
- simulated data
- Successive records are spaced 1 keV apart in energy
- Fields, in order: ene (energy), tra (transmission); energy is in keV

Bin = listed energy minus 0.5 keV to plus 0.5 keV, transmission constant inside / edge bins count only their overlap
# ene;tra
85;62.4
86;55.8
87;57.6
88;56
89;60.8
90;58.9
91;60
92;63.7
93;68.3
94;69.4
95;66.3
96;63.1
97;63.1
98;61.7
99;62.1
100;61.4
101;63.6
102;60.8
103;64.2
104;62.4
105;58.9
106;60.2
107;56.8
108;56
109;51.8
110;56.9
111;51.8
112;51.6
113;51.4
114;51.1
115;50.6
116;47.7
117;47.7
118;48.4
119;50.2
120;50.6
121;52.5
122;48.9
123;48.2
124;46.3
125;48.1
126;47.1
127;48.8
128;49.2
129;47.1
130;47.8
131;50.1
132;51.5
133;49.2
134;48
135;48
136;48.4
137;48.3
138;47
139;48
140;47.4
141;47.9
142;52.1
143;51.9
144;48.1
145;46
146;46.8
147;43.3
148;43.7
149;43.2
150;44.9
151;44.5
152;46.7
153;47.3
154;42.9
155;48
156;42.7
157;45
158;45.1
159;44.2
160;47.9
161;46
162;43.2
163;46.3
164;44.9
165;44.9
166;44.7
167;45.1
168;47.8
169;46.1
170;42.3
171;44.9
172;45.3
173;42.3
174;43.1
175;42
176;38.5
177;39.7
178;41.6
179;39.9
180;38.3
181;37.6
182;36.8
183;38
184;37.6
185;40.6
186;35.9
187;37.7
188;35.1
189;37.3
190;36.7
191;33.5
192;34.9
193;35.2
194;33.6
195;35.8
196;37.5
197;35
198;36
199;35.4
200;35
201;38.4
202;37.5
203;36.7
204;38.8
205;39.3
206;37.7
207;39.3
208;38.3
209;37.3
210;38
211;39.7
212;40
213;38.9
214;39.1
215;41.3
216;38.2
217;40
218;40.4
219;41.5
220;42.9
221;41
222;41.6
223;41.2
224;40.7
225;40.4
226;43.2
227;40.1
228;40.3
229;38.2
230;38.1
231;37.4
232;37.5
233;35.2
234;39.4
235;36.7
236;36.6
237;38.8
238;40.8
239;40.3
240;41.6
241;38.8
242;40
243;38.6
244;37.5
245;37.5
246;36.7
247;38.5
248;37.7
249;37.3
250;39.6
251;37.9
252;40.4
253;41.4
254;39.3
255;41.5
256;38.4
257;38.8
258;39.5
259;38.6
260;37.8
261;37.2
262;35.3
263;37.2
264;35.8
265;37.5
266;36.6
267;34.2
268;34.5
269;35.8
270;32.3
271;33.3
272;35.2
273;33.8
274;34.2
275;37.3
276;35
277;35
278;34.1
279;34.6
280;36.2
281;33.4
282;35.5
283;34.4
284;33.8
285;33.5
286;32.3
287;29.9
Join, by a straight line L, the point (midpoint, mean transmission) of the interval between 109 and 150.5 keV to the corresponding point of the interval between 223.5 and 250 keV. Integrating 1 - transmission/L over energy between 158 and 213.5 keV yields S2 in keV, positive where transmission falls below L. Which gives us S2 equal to 4.9 keV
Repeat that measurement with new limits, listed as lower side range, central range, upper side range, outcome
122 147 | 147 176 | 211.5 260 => 0.8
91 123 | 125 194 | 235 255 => 8.7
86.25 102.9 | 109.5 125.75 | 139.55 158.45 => 1.6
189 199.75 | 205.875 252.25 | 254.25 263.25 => -2.8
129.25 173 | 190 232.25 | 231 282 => 2.7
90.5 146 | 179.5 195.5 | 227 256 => 3.1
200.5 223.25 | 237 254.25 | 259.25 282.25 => -0.9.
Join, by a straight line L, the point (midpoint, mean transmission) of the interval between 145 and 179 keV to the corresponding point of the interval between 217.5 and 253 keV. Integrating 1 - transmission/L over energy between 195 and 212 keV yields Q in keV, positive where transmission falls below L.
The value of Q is 1.62 keV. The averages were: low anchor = 44.3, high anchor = 39.3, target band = 37.5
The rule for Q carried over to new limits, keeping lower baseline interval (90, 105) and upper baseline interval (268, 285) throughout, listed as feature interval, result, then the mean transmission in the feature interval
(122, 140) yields 2.98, 48.3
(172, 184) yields 2.49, 39.9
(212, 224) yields 0.93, 40.5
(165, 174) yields 1.22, 44.7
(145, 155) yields 1.79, 45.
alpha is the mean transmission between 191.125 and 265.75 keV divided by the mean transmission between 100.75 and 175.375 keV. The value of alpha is 0.79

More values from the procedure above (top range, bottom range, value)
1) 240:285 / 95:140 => 0.69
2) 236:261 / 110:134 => 0.79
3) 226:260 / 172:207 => 1.03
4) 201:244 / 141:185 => 0.89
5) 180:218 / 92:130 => 0.68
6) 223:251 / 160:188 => 0.93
